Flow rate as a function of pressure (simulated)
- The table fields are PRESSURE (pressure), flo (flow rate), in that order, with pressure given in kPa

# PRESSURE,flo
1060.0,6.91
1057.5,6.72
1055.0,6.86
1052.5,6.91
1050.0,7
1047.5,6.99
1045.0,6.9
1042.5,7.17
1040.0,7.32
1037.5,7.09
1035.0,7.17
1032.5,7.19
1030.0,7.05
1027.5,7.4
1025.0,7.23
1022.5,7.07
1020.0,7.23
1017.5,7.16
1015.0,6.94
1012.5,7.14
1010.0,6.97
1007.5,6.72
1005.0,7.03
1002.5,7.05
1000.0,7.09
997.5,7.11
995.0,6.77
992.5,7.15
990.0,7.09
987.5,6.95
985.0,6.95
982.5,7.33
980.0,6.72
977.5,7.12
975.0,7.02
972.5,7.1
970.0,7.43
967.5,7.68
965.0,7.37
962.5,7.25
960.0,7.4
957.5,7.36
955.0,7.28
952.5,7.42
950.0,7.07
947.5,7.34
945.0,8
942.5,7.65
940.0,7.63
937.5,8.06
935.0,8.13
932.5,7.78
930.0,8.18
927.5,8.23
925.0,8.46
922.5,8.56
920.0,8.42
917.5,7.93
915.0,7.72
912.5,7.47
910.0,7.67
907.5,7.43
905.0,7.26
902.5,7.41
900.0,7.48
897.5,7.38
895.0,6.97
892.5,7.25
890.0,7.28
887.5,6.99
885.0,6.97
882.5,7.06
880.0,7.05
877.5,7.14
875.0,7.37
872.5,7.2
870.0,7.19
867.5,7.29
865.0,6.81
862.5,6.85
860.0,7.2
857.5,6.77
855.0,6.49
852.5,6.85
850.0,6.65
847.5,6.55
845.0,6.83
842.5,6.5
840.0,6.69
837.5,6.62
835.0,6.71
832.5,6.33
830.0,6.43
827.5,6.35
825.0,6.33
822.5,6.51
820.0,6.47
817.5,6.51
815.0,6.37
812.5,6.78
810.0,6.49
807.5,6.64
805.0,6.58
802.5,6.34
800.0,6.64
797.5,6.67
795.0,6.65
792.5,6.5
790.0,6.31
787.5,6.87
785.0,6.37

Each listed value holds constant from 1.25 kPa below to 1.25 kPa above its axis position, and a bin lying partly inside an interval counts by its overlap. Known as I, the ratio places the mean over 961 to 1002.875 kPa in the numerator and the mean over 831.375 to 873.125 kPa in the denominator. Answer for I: 1.1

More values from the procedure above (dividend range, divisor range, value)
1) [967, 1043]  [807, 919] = 1.02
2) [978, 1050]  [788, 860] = 1.08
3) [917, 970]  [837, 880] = 1.13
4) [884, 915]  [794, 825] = 1.12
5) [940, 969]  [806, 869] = 1.12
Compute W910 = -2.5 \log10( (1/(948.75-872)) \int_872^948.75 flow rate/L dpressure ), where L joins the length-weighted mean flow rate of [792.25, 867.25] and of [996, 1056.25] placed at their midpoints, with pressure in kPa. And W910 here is -0.12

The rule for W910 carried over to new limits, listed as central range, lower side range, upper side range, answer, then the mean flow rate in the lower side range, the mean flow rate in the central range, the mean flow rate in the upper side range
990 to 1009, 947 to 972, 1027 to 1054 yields 0.04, 7.35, 7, 7.1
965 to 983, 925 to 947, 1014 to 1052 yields 0.06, 7.97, 7.21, 7.12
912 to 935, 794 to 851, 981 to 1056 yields -0.19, 6.55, 8.11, 7.07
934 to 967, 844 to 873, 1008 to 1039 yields -0.08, 6.88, 7.53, 7.13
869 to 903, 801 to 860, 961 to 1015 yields -0.07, 6.57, 7.19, 7.09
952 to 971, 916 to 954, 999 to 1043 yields 0.04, 7.92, 7.4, 7.11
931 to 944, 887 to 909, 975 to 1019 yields -0.10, 7.29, 7.86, 7.02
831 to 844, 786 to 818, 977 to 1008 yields 0.01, 6.57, 6.57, 7.01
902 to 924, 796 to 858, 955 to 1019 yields -0.14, 6.56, 7.78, 7.12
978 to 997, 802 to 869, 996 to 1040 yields 0.00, 6.63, 7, 7.1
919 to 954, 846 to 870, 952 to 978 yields -0.10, 6.85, 7.92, 7.31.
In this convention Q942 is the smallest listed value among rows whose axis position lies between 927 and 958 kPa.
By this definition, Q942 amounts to 7.07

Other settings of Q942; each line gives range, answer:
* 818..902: 6.33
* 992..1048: 6.72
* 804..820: 6.37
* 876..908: 6.97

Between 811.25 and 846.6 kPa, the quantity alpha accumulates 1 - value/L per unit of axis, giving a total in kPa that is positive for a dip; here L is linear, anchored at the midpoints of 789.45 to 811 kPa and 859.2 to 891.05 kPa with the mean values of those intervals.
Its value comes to 1.2 kPa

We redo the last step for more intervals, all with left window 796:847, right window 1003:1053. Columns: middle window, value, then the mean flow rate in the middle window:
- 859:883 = -1.6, 7.12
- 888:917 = -2.8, 7.4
